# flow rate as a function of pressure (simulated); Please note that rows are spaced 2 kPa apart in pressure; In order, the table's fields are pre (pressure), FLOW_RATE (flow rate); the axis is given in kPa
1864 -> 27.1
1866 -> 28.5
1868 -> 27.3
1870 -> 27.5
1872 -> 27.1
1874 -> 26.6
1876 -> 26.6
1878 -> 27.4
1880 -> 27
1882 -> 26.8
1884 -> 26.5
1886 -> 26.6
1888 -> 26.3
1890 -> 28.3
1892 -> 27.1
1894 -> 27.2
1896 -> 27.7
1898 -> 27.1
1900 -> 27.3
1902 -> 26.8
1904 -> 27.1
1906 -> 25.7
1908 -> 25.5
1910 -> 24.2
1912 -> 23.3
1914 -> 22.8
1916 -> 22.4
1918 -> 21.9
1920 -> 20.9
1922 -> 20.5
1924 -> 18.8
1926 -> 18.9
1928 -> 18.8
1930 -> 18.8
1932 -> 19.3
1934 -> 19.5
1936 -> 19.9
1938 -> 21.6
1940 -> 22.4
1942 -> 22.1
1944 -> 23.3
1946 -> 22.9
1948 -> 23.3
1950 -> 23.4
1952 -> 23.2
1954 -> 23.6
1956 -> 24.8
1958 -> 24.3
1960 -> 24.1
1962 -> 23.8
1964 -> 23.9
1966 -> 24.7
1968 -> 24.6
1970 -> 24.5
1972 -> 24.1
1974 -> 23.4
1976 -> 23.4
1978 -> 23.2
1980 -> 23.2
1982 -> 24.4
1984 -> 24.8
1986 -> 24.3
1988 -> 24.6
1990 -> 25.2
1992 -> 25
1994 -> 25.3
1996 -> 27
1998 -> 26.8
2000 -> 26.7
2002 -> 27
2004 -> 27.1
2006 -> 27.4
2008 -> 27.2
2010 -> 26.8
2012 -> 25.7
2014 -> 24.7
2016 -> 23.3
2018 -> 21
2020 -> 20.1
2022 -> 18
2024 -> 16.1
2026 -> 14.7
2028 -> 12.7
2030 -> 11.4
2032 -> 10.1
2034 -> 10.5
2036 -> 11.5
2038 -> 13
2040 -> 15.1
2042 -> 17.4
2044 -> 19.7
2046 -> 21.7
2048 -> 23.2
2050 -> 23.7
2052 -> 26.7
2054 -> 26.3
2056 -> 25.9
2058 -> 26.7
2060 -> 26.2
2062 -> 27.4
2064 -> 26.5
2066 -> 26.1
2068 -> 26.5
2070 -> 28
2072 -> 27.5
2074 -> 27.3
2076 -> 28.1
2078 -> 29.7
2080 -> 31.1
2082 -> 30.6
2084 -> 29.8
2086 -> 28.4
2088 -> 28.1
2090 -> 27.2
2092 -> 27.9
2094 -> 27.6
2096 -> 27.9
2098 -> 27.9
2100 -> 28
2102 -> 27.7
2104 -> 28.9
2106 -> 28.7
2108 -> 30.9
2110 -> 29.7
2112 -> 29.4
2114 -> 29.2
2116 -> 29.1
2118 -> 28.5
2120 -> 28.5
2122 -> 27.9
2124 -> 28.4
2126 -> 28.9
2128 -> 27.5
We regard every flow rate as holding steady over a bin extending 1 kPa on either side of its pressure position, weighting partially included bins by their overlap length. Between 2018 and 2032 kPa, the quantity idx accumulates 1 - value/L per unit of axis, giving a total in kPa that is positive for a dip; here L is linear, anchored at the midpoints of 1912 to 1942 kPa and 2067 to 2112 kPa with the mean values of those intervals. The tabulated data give 5.4 kPa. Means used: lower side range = 20.6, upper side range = 28.5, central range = 15.5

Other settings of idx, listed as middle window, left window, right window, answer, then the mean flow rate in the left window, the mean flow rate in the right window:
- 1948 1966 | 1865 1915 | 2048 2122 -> 2.09 kPa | 26.6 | 27.9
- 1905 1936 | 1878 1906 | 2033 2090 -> 6.10 kPa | 27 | 24.4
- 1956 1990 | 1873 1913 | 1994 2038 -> -2.11 kPa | 26.6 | 20.7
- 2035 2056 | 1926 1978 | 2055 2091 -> 5.19 kPa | 22.6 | 27.8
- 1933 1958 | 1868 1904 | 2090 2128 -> 4.45 kPa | 27.1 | 28.5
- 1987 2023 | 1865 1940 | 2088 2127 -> 2.09 kPa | 24.4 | 28.5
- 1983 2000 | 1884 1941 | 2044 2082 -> -0.25 kPa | 23.5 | 26.5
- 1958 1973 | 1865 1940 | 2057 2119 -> 0.87 kPa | 24.4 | 28.3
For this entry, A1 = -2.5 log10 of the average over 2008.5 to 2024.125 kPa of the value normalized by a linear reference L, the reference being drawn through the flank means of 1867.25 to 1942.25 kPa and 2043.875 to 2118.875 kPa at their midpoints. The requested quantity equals 0.173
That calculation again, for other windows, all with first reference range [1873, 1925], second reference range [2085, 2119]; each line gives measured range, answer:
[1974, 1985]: 0.122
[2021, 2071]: 0.343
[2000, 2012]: 0.003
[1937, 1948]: 0.156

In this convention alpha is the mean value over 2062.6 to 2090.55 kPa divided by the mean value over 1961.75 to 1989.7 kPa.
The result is 1.17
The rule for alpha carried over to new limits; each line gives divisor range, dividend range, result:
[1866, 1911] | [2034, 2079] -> 0.88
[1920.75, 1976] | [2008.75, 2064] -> 0.90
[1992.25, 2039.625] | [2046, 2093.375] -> 1.32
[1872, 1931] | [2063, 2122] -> 1.15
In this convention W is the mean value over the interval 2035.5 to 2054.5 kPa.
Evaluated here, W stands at 19.9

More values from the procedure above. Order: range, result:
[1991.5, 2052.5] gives 20.8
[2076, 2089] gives 29.5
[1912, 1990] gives 22.6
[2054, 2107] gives 27.9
